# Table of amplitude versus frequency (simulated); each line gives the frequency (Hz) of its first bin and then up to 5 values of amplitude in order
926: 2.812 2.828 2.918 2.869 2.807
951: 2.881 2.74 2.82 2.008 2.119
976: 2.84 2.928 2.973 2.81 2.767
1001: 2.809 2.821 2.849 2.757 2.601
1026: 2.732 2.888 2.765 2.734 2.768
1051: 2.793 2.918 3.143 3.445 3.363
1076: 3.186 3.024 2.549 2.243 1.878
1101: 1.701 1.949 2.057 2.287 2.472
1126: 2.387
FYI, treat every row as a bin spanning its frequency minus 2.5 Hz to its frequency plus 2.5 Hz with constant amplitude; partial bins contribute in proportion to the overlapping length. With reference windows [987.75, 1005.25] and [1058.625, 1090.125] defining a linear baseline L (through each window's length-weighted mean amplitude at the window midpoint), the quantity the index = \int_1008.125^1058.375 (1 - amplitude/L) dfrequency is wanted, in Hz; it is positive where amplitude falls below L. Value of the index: 2.6 Hz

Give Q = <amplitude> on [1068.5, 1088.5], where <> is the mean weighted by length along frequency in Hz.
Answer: 3.03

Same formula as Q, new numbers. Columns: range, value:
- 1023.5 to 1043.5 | 2.78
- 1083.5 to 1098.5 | 2.22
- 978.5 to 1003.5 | 2.86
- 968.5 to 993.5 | 2.73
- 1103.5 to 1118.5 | 2.1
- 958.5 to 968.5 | 2.41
